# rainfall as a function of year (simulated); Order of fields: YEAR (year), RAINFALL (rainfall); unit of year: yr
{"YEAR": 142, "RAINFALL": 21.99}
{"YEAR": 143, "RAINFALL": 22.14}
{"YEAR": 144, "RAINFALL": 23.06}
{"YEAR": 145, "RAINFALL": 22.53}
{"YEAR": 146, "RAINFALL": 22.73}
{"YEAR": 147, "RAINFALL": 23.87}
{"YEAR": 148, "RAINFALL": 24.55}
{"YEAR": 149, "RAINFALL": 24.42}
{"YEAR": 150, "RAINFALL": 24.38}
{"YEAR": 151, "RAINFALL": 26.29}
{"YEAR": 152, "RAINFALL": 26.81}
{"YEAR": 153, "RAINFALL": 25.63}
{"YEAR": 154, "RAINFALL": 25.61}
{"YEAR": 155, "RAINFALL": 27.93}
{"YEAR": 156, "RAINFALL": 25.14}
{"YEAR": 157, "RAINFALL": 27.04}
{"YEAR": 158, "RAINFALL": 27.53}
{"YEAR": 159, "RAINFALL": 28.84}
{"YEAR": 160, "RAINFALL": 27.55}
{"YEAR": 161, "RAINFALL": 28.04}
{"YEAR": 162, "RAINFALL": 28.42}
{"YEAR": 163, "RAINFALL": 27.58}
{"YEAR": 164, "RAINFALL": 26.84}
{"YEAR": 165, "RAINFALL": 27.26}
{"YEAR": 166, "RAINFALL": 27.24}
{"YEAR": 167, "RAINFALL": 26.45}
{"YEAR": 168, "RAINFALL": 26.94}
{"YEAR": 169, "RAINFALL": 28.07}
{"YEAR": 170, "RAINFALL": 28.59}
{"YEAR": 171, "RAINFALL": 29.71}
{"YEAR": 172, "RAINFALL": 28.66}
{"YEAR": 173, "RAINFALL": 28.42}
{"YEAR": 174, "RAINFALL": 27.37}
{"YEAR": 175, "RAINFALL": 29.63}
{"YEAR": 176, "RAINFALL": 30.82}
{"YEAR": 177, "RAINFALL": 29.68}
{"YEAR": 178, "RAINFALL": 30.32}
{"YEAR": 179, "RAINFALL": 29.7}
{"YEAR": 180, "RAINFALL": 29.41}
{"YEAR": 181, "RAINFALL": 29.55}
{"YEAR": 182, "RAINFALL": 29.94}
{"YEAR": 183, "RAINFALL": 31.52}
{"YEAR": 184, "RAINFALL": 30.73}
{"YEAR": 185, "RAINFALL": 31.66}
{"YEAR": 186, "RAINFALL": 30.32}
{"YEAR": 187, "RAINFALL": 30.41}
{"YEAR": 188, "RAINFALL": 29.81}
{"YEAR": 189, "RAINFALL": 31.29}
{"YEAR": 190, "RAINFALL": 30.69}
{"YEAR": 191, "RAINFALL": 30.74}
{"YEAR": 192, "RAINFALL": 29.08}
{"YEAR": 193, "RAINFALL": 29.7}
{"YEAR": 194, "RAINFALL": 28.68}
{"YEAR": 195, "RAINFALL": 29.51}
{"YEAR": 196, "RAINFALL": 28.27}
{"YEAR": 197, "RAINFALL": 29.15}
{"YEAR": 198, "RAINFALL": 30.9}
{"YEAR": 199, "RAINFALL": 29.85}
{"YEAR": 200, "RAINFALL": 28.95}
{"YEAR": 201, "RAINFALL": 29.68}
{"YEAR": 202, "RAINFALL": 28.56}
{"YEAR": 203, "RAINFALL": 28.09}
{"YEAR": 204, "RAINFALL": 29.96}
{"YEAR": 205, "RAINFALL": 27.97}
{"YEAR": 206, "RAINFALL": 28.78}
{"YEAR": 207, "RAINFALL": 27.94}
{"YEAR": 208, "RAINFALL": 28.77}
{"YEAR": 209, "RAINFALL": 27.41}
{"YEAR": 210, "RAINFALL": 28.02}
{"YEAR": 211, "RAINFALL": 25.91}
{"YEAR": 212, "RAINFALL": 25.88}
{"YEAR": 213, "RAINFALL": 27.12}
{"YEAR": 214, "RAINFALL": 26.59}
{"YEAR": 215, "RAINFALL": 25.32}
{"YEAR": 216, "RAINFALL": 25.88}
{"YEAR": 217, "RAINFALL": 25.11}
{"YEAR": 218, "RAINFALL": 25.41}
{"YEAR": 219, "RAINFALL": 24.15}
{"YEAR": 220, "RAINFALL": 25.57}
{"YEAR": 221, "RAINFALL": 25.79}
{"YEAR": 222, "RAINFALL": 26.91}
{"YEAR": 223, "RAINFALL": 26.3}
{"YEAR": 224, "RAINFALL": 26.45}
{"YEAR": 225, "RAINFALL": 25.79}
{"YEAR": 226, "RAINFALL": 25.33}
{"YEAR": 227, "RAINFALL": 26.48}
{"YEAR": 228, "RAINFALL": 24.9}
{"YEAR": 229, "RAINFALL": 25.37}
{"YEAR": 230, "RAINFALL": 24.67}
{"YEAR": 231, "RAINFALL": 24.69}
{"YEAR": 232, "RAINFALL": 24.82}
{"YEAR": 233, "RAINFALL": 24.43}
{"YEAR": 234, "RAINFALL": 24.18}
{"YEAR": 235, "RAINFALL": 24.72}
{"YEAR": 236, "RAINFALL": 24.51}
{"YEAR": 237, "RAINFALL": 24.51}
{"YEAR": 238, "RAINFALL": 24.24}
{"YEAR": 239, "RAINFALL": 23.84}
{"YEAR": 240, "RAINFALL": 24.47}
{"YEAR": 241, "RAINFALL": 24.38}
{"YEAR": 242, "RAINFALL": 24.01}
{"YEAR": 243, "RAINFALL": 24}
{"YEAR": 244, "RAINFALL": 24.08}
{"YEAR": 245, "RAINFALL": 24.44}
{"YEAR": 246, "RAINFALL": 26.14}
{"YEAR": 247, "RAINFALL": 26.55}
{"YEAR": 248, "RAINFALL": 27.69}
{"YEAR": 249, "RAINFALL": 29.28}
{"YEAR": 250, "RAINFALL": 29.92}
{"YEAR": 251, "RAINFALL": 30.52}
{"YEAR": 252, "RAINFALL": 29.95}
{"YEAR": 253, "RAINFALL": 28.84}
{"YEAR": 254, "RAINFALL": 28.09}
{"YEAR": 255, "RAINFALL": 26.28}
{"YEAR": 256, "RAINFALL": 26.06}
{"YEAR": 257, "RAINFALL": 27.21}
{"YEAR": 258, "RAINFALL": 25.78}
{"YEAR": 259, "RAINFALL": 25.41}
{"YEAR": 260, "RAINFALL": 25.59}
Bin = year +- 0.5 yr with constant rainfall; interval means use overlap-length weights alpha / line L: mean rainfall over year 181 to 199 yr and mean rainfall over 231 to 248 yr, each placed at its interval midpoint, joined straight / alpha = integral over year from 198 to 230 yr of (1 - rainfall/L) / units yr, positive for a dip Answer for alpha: 0.65 yr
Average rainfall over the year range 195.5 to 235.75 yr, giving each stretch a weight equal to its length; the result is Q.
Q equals 26.7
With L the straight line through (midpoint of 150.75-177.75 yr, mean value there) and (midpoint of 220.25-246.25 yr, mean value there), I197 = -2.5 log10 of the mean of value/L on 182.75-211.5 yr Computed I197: -0.11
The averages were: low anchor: 27.7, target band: 29.4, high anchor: 25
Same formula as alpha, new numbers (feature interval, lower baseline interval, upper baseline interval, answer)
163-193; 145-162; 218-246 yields -4.3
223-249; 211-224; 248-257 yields 2.0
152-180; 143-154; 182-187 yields -0.5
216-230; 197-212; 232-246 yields 0.4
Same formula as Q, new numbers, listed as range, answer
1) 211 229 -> 25.8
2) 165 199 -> 29.5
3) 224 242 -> 24.8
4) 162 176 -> 28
